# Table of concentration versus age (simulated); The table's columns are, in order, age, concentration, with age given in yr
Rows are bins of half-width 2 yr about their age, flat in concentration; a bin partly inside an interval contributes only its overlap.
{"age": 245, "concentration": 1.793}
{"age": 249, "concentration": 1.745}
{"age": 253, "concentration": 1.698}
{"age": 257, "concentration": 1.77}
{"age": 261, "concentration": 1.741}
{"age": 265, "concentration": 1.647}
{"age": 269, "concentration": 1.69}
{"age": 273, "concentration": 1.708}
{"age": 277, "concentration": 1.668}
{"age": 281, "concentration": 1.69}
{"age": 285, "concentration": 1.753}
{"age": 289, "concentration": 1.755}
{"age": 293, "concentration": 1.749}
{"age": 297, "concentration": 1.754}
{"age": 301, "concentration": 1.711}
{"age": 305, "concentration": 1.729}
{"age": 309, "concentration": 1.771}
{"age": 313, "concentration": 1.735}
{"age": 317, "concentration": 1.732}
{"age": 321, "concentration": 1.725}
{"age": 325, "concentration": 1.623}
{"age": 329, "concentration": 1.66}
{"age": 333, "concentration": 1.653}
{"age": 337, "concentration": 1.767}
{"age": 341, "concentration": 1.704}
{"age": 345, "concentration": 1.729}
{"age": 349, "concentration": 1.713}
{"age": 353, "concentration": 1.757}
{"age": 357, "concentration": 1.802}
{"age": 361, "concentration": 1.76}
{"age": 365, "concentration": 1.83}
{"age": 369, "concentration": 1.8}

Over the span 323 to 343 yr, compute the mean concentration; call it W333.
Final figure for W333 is 1.68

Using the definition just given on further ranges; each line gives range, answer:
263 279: 1.68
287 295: 1.75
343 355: 1.73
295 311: 1.74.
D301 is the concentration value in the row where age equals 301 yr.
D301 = 1.711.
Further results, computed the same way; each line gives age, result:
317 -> 1.732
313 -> 1.735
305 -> 1.729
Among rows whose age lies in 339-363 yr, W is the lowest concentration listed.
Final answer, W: 1.704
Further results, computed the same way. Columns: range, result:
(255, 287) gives 1.647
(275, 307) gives 1.668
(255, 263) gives 1.741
